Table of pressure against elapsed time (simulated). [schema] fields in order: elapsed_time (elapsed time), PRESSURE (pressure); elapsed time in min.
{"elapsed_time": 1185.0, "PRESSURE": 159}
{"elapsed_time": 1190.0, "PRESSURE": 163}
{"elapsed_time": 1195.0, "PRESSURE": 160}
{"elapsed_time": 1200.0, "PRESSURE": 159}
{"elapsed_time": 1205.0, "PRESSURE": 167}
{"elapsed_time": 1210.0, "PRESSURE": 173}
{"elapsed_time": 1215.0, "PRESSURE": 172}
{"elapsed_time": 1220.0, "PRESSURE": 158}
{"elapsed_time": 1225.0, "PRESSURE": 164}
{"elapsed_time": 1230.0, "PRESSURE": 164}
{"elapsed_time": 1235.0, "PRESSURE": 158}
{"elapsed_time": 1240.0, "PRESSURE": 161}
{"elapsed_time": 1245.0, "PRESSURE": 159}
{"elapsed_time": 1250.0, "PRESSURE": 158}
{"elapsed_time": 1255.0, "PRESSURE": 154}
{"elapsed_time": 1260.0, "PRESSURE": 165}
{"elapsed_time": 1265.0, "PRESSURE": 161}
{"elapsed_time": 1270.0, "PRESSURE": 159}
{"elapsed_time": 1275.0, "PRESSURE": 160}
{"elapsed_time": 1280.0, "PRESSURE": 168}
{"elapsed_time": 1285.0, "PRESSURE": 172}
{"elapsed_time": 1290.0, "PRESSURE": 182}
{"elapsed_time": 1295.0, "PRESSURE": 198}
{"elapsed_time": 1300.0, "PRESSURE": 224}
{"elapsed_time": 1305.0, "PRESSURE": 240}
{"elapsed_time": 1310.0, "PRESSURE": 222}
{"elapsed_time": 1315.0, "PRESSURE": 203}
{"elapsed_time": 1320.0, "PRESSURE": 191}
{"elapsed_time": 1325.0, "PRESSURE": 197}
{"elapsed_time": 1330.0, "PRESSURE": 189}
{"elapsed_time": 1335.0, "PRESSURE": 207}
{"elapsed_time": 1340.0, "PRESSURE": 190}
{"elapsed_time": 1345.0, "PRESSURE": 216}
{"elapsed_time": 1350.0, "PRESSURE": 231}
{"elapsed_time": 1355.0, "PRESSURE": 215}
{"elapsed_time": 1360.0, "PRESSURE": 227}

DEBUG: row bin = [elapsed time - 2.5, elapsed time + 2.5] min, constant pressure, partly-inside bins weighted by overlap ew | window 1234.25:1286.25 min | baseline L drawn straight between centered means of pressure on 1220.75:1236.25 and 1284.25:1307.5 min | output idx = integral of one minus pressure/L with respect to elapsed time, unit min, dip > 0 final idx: 6.0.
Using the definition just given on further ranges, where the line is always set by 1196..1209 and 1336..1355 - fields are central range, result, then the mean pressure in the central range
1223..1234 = 0.6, 163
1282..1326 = -1.1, 203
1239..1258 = 2.3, 158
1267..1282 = 2.1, 162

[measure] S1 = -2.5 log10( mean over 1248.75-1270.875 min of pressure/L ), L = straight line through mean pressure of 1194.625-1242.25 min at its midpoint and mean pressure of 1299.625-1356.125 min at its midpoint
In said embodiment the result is 0.138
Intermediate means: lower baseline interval 164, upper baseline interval 210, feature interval 160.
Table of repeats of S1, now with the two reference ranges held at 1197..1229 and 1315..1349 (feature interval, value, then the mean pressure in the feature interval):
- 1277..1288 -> 0.095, 170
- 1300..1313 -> -0.186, 229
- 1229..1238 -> 0.071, 160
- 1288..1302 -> -0.066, 201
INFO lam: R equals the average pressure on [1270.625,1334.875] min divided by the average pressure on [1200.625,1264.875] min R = 1.2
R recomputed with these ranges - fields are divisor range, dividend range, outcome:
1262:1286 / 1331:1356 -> 1.29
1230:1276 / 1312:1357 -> 1.28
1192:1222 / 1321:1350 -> 1.23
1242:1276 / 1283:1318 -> 1.29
